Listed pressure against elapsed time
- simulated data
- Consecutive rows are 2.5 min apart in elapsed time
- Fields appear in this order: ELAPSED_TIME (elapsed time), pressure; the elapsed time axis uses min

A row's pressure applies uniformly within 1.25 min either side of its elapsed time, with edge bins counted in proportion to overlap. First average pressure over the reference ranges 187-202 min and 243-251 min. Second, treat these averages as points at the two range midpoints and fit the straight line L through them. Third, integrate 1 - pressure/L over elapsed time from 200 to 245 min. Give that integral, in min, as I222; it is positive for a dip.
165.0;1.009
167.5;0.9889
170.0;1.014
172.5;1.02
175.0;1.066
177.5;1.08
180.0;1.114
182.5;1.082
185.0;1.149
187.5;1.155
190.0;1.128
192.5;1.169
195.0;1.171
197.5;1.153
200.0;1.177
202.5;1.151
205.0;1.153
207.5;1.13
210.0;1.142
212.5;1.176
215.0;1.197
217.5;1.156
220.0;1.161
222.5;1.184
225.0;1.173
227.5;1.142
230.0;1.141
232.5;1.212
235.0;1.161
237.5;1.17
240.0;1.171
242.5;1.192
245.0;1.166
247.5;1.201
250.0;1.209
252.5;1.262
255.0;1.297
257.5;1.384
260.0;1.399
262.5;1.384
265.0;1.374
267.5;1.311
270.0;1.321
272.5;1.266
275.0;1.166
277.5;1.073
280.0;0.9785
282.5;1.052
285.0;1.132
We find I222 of 0.40 min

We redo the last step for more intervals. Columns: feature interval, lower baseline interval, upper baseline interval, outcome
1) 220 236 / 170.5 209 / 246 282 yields 0.31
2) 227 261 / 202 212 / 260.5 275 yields 0.83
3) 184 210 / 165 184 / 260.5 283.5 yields -1.51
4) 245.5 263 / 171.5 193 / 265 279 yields -1.23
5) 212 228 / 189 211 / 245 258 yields 0.29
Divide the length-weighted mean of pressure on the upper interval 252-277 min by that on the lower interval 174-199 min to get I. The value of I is 1.16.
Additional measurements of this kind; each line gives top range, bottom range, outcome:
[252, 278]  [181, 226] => 1.13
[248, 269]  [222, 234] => 1.13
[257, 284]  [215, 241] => 1.06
